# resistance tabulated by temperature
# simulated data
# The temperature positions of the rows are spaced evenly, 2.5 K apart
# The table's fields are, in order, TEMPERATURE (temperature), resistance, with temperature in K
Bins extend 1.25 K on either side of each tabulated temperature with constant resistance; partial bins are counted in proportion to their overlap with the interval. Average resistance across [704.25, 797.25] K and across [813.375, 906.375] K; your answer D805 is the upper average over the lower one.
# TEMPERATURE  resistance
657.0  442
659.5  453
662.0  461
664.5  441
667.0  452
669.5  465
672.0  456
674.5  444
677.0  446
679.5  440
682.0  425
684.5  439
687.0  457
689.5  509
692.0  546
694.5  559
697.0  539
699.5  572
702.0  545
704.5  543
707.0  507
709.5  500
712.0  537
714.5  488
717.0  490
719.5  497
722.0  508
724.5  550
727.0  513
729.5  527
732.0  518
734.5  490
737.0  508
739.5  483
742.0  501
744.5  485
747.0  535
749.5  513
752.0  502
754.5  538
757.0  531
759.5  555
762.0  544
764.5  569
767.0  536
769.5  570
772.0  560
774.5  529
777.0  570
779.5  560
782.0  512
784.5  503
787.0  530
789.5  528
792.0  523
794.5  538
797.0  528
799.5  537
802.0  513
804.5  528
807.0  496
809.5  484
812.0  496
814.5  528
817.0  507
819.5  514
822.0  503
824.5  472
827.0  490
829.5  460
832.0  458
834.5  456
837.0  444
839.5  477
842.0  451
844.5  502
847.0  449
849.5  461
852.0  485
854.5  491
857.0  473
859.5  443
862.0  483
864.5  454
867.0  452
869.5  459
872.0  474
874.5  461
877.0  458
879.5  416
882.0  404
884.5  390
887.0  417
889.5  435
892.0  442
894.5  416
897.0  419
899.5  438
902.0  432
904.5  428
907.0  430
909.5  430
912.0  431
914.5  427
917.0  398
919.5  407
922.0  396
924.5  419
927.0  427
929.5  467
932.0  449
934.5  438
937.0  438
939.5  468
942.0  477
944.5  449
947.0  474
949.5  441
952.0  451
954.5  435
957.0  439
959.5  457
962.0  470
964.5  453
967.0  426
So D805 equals 0.9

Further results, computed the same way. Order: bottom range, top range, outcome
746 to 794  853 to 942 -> 0.82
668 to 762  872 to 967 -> 0.86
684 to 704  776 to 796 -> 1.01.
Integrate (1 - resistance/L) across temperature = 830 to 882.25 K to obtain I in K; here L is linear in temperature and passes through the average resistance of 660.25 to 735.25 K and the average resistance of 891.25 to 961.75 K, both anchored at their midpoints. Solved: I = -0.7 K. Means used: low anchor 495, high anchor 437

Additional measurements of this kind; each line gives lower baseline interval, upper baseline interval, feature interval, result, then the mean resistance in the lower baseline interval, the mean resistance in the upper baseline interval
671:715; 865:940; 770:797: -3.8 K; 498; 432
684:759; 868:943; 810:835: -1.0 K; 515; 433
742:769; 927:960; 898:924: 2.4 K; 531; 451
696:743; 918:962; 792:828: -1.7 K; 517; 444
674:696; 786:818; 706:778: -3.8 K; 476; 518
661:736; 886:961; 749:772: -3.0 K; 496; 436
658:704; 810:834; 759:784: -3.2 K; 481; 491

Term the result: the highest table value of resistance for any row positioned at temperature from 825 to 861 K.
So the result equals 502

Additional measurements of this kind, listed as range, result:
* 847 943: 491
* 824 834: 490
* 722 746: 550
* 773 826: 570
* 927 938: 467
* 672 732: 572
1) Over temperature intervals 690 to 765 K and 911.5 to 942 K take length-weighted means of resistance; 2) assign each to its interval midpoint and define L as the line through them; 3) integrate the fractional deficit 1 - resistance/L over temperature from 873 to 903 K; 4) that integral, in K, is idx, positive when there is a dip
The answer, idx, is 1.5 K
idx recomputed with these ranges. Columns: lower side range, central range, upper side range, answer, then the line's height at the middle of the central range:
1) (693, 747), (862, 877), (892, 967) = 0.0 K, 461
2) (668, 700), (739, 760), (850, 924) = -2.2 K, 468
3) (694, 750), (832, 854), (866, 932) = -0.4 K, 458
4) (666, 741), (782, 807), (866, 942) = -2.9 K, 469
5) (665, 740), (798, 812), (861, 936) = -1.4 K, 464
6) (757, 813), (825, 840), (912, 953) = 1.1 K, 502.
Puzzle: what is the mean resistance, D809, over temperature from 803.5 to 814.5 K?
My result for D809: 503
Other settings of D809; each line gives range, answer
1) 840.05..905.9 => 448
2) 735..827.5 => 522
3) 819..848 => 472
